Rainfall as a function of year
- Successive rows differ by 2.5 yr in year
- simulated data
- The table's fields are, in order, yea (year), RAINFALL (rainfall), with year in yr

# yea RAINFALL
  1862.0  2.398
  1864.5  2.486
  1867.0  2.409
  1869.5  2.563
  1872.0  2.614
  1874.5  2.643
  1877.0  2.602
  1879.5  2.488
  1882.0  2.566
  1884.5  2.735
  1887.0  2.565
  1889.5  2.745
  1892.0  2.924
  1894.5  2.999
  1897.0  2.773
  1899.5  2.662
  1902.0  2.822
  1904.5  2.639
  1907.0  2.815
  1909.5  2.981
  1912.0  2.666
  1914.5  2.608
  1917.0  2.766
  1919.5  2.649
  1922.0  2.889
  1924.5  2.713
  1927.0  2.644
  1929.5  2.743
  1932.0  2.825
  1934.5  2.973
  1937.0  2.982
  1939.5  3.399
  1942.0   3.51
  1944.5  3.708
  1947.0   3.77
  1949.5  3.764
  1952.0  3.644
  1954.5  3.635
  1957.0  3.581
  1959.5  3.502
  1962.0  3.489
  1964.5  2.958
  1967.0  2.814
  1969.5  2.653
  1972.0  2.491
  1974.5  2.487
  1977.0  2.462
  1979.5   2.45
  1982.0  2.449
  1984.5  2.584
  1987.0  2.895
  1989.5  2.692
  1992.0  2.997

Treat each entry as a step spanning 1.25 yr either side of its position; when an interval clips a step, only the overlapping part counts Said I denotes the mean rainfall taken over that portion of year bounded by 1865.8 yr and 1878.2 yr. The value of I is 2.57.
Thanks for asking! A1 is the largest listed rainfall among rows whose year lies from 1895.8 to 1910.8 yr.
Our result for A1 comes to 2.981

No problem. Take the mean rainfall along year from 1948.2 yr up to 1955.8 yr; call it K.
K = 3.68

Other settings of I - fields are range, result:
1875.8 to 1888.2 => 2.59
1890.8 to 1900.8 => 2.84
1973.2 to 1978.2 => 2.47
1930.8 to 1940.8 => 3.05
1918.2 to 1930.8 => 2.73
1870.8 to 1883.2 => 2.58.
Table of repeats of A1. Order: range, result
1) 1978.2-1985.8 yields 2.584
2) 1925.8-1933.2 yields 2.825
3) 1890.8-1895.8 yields 2.999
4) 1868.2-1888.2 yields 2.735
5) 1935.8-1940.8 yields 3.399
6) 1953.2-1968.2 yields 3.635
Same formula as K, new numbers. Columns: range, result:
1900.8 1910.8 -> 2.81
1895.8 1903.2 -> 2.75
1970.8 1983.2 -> 2.47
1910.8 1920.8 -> 2.67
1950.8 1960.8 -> 3.59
